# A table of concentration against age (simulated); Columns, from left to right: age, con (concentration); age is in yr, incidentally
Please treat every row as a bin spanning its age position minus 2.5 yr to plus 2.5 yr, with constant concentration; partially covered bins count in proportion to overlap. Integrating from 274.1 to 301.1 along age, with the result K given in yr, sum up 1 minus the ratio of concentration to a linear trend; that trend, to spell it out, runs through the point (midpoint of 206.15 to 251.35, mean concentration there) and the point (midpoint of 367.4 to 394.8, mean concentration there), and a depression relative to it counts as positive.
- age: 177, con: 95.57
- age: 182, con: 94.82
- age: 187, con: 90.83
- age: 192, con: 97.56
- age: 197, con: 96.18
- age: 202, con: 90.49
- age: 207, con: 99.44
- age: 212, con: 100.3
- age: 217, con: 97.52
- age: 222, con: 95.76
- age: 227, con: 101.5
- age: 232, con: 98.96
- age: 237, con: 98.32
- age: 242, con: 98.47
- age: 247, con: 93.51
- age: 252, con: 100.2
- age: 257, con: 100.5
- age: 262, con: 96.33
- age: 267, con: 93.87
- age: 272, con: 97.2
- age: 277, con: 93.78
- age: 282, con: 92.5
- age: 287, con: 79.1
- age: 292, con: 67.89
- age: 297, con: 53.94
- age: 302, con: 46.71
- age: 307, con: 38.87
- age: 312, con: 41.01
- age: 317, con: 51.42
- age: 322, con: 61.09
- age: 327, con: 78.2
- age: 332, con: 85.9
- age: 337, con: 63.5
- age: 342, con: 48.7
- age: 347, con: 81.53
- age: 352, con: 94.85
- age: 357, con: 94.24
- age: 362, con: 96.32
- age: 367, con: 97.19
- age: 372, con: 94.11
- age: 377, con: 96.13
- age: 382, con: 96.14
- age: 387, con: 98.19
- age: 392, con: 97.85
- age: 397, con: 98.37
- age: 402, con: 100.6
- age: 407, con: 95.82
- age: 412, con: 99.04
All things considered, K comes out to 6.0 yr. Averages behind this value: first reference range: 98.2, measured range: 75.9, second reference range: 96.6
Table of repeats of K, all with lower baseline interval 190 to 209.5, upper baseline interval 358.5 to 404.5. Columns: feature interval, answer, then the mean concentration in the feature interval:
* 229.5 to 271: -0.6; 97.5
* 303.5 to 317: 7.6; 42.6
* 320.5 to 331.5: 2.7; 73.4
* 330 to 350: 5.5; 70.1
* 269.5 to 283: 0.2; 94.7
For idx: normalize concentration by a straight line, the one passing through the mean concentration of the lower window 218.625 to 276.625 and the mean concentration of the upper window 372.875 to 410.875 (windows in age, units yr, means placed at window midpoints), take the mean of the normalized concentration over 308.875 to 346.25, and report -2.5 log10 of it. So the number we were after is 0.49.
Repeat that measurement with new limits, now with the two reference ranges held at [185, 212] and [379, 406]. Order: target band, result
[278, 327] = 0.50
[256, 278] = 0.00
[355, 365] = 0.02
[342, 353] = 0.24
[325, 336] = 0.22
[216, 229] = -0.03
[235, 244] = -0.03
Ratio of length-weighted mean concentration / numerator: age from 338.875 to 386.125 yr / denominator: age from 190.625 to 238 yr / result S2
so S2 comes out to 0.91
